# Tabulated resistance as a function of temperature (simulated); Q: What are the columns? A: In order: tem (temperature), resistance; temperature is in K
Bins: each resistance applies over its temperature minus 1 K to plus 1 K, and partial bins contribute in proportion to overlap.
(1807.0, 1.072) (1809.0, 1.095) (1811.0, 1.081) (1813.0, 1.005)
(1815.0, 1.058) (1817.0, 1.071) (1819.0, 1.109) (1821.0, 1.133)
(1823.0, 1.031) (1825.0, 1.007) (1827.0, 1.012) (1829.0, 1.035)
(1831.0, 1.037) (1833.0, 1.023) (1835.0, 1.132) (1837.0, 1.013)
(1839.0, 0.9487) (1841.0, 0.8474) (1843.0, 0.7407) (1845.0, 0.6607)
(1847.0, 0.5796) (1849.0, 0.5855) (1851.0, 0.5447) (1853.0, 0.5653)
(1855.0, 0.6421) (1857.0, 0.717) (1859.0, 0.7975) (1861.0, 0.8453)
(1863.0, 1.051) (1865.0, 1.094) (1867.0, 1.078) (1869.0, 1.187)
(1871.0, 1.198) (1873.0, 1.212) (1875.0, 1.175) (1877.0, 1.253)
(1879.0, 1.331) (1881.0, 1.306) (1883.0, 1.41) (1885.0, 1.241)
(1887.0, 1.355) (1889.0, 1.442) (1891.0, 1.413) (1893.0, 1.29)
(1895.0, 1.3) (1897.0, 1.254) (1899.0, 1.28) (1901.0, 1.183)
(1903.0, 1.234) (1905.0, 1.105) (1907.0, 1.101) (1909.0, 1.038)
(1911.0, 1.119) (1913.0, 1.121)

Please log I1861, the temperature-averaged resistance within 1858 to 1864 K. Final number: 0.898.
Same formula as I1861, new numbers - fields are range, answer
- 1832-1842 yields 0.993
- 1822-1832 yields 1.02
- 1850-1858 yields 0.617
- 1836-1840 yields 0.981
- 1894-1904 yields 1.25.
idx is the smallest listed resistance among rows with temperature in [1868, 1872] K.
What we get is 1.187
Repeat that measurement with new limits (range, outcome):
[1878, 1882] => 1.306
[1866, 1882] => 1.078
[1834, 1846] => 0.6607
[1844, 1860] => 0.5447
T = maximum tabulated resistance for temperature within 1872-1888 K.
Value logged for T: 1.41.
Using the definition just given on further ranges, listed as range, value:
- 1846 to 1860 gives 0.7975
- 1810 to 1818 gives 1.081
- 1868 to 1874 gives 1.212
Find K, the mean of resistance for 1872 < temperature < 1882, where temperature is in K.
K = 1.26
